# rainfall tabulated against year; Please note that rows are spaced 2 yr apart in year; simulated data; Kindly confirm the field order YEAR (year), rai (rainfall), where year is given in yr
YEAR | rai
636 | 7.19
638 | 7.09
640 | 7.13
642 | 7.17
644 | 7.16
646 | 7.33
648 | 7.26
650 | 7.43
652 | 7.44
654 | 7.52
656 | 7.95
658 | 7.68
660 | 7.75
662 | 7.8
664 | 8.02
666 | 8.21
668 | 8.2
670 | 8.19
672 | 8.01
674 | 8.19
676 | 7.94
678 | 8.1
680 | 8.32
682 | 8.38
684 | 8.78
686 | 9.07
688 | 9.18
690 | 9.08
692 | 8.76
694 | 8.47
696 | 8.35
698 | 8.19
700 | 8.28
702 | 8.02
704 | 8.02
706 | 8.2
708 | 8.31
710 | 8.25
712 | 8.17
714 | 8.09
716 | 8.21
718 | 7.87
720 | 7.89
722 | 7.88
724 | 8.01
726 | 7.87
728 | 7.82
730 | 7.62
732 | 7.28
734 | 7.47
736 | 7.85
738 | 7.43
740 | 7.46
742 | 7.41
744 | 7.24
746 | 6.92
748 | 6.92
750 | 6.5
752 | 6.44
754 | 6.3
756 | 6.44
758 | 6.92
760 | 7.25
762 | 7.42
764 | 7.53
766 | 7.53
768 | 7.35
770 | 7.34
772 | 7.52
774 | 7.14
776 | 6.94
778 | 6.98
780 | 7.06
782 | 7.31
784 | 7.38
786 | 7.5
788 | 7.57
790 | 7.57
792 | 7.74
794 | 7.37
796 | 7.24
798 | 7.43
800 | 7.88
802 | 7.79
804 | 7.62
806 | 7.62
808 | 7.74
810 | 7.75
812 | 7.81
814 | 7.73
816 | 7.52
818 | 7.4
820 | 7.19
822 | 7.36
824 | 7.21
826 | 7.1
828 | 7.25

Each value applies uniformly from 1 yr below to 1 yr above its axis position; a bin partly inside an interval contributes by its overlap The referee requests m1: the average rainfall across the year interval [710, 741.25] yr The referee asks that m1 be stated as 7.81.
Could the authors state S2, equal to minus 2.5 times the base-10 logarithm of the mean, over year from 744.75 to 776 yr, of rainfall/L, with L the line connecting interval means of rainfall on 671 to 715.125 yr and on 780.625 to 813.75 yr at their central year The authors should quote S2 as 0.120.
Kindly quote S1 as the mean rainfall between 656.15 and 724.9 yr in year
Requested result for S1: 8.23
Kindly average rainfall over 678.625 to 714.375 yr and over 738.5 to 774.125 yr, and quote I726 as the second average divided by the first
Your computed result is 0.8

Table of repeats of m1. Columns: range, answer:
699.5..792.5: 7.49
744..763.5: 6.83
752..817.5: 7.37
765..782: 7.24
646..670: 7.75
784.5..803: 7.56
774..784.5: 7.12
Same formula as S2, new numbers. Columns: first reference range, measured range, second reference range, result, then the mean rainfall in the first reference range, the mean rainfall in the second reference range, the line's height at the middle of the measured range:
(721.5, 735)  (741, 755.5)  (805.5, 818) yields 0.13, 7.7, 7.67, 7.69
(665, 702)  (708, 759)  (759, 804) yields 0.06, 8.42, 7.41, 7.9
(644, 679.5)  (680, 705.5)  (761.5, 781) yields -0.12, 7.81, 7.28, 7.66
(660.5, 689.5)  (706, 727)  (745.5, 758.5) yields -0.09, 8.32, 6.61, 7.4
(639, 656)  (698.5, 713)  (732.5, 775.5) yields -0.13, 7.34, 7.16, 7.24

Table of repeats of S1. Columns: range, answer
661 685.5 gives 8.2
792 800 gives 7.46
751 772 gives 7.07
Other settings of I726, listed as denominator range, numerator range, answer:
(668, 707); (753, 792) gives 0.86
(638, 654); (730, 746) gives 1.02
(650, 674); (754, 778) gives 0.91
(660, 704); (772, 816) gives 0.90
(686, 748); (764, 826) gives 0.93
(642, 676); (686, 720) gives 1.08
